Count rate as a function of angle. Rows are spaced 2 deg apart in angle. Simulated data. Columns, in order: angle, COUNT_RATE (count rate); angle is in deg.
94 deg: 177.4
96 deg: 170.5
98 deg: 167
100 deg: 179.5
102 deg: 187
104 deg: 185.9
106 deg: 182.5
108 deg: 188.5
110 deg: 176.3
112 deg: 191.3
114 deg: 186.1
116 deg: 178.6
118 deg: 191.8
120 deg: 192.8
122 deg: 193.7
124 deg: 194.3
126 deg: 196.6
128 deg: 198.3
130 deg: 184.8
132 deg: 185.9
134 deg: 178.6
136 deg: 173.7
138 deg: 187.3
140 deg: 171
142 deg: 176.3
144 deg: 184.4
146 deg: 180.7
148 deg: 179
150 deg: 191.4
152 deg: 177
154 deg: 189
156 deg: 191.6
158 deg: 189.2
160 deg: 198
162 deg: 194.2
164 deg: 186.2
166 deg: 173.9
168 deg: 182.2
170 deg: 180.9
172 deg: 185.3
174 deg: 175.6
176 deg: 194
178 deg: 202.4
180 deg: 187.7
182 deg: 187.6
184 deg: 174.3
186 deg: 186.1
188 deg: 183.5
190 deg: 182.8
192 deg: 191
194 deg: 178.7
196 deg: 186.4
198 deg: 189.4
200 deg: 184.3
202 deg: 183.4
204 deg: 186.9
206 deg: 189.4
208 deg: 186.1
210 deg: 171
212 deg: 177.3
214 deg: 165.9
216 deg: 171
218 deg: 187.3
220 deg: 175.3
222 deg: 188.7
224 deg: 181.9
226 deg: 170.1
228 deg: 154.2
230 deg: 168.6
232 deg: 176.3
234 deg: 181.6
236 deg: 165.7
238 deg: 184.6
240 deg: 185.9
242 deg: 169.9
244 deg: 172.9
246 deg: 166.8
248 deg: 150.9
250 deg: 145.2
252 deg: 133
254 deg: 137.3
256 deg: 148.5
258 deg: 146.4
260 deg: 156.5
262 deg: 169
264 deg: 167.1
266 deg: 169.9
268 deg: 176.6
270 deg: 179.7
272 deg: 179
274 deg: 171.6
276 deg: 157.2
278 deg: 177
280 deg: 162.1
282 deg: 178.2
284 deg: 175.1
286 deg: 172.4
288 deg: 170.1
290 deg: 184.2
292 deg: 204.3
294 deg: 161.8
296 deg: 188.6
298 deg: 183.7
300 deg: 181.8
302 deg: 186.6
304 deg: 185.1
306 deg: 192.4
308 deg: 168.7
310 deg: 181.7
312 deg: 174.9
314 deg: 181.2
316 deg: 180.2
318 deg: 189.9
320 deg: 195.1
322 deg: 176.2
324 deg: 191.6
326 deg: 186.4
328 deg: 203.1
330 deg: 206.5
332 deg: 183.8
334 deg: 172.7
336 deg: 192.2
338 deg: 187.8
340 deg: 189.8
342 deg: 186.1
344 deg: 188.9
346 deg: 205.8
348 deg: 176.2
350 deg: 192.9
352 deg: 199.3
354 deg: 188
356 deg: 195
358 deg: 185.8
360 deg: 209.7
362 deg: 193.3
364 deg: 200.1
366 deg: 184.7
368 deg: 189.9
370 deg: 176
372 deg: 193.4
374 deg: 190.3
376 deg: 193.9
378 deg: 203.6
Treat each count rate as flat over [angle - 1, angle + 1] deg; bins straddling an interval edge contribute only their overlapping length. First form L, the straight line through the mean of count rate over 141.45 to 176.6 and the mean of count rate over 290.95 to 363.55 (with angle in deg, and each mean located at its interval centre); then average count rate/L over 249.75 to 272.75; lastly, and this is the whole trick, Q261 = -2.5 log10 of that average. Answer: 0.17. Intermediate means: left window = 185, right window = 188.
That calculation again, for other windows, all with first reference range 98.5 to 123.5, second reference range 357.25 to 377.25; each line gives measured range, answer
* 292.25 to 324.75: 0.045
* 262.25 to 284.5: 0.107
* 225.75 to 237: 0.118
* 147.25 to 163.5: -0.010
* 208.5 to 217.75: 0.090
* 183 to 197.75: 0.025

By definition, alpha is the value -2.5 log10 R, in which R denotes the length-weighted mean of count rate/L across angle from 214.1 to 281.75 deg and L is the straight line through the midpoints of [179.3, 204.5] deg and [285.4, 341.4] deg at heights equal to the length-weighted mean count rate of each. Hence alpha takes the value 0.106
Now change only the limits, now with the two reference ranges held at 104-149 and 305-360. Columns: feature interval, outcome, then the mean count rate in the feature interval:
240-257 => 0.204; 155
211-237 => 0.075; 174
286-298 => 0.038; 181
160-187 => 0.000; 186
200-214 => 0.030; 181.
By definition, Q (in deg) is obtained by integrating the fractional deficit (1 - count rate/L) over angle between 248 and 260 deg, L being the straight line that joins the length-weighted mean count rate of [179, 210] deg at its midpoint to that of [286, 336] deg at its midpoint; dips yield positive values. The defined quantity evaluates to 2.64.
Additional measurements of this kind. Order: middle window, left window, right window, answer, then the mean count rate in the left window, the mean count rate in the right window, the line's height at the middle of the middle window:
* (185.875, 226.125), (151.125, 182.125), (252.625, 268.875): -1.6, 187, 158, 175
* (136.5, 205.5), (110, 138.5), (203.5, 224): -0.5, 188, 180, 184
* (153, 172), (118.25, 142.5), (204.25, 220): -0.4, 186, 179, 183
